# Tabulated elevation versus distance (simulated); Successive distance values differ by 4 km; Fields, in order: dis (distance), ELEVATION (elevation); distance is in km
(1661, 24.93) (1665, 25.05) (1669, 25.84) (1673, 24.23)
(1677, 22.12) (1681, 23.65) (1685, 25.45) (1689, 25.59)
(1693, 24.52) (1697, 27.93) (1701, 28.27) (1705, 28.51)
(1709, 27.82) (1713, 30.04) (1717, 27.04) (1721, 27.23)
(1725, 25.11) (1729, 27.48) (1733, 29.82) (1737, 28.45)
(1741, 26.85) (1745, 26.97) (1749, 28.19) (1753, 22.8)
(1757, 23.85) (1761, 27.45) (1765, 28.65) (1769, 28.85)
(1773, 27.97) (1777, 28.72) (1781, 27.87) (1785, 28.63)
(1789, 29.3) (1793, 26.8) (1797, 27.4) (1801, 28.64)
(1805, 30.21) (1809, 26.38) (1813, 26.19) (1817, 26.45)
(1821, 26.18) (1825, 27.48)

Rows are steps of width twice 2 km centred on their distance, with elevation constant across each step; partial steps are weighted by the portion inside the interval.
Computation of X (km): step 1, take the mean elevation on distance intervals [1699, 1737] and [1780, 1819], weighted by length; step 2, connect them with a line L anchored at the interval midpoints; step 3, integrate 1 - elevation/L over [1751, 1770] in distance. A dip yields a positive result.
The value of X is 1.1 km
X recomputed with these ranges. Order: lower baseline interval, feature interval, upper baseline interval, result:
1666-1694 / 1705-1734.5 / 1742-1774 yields -2.5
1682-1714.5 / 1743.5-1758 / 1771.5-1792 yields 1.3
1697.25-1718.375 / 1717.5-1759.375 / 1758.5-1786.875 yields 2.4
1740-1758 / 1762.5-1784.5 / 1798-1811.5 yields -1.3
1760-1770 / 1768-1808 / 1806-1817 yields -1.3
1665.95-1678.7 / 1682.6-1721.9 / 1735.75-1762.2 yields -3.4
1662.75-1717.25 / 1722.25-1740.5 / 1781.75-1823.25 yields -0.7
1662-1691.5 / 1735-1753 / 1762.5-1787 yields 0.1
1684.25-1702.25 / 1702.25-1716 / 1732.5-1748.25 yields -0.9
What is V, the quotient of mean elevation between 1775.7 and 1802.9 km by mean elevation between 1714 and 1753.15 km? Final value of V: 1.03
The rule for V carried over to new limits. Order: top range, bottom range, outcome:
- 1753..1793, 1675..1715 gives 1.05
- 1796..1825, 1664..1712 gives 1.06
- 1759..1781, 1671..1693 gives 1.17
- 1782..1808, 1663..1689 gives 1.16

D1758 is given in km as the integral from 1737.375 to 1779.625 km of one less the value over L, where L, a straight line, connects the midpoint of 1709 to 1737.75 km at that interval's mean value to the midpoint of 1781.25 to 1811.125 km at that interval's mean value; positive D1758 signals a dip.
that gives 1.37 km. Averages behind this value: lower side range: 27.9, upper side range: 28.2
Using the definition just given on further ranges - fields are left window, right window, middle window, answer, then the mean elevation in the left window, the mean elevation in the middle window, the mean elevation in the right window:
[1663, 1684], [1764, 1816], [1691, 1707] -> -1.42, 24.2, 27.3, 28.1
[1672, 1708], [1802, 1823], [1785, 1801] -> -0.66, 25.7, 28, 27.2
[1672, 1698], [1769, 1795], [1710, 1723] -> -1.13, 24.7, 28.1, 28.3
